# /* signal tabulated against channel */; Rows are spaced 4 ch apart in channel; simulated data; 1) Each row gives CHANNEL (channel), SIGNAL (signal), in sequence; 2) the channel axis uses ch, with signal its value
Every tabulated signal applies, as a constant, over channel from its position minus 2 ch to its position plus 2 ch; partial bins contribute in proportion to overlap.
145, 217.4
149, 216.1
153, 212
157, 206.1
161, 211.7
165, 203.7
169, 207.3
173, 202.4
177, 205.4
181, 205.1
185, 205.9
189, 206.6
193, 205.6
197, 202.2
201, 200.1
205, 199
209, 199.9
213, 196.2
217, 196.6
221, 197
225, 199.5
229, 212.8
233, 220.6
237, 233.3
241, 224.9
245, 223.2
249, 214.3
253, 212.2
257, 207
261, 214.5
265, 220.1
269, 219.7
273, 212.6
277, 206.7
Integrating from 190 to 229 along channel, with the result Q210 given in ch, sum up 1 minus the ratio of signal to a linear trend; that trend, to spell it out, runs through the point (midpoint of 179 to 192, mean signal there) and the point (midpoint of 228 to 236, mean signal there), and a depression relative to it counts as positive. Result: 2.25 ch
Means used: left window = 206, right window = 219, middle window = 200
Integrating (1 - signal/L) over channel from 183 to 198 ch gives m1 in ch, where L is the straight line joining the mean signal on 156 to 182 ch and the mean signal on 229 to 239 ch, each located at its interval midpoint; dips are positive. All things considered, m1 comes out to 0.5 ch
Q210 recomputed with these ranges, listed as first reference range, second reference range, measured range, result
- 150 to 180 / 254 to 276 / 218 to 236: 0.28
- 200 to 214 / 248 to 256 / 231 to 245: -1.19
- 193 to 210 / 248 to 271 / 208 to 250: -0.68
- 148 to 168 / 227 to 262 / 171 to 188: 0.55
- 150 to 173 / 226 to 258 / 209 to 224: 1.24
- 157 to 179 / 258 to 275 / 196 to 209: 0.58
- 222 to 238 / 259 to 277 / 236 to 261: -0.38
